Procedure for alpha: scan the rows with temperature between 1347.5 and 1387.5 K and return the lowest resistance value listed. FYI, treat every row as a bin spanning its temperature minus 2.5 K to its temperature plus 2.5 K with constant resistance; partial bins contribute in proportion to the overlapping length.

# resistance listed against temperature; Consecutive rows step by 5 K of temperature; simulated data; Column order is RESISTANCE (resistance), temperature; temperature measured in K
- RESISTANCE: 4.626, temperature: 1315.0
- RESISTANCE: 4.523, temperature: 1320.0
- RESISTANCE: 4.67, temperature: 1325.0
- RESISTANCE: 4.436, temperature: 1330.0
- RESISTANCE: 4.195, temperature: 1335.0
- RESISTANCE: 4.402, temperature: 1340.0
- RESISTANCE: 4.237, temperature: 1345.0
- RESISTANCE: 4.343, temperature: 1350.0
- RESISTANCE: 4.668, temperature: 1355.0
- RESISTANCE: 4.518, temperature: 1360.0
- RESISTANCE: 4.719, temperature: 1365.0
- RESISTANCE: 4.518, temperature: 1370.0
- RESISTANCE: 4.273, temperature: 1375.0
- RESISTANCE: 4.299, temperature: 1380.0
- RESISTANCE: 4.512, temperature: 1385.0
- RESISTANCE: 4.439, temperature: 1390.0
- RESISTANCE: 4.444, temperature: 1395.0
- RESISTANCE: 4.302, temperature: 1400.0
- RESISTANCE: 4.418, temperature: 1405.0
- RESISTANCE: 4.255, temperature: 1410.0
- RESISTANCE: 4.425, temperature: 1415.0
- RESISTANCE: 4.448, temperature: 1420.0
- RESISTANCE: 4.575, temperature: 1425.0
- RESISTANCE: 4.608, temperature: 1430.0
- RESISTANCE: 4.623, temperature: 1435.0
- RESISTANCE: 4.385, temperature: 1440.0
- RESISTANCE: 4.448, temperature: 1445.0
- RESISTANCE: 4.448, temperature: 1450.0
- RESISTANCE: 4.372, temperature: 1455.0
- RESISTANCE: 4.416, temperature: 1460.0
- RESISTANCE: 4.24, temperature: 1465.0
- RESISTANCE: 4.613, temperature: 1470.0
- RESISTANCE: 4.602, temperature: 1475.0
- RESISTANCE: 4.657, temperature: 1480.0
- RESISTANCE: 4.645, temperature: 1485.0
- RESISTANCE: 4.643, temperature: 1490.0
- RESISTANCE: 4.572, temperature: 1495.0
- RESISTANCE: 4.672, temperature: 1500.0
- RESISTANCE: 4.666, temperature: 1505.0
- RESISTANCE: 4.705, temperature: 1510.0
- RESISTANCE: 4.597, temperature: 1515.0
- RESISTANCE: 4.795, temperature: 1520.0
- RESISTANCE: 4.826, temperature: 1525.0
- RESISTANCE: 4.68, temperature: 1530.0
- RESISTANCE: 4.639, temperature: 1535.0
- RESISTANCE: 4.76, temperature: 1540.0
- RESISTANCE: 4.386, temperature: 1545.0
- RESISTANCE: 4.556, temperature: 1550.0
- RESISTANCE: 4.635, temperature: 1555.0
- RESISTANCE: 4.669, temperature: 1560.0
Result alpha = 4.273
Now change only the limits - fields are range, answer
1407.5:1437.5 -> 4.255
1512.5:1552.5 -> 4.386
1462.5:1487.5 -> 4.24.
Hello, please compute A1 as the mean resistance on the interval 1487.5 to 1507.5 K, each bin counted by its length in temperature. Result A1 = 4.64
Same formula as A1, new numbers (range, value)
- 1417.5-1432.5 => 4.54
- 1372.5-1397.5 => 4.39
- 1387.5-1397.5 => 4.44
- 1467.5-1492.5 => 4.63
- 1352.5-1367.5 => 4.64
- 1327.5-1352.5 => 4.32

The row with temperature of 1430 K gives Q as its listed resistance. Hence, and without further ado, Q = 4.608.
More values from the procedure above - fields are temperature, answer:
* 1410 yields 4.255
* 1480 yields 4.657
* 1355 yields 4.668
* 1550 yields 4.556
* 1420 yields 4.448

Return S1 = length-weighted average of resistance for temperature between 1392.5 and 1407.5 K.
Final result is 4.39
